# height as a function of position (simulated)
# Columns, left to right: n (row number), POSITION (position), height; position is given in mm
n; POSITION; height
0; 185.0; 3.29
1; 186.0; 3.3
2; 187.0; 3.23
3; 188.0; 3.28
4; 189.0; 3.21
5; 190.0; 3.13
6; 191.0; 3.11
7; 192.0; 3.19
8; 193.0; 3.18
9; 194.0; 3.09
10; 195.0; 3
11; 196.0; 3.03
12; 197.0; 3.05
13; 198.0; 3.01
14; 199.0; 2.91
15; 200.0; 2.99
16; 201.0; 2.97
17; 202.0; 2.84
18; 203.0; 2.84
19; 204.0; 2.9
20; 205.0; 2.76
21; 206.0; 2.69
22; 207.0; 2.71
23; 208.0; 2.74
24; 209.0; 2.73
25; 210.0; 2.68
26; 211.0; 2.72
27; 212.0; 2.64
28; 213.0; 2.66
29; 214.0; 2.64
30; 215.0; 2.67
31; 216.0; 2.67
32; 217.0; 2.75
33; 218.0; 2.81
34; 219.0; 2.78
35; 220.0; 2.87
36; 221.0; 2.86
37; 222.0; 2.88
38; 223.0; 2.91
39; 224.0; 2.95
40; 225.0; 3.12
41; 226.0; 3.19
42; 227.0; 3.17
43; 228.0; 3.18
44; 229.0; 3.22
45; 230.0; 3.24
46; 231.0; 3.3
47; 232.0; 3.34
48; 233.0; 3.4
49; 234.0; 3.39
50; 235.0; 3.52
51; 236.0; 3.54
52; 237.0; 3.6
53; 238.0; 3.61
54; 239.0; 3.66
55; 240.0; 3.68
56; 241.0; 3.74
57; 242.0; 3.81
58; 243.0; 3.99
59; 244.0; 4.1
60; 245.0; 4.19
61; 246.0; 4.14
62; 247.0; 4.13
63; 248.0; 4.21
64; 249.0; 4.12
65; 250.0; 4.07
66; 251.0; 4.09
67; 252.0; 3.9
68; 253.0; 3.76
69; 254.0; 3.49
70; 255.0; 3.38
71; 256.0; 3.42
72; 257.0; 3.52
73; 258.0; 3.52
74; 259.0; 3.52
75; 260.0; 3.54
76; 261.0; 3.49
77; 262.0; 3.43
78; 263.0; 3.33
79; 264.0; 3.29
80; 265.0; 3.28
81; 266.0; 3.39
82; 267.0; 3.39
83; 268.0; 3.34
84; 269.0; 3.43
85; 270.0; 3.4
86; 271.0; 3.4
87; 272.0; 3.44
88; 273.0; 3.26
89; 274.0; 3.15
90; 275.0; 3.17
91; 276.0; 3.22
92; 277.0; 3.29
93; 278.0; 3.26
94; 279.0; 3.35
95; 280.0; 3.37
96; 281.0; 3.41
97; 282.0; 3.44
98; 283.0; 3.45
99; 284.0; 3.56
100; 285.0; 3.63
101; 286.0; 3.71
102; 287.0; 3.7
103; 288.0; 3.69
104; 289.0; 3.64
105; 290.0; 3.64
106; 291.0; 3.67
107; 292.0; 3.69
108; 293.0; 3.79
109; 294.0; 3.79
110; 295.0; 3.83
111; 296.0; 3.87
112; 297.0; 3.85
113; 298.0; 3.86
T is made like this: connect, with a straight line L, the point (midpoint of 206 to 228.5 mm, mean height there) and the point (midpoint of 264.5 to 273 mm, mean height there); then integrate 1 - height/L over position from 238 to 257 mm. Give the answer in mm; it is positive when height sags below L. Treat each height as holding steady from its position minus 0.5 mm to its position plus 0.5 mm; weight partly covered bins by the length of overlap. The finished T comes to -4.3 mm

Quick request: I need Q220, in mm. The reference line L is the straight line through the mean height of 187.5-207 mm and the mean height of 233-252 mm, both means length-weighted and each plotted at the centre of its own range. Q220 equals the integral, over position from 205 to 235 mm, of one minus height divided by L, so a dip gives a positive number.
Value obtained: 4.4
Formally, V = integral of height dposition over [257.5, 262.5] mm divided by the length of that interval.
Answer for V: 3.5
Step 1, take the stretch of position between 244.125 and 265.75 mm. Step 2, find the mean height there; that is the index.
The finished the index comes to 3.71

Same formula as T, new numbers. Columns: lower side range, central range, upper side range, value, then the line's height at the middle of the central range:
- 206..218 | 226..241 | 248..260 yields -0.9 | 3.22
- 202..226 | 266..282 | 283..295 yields 0.8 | 3.5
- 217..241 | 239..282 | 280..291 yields -2.1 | 3.42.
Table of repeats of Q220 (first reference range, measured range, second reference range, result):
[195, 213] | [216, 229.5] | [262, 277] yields 0.05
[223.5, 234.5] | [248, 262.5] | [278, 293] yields -1.27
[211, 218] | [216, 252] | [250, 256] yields -2.69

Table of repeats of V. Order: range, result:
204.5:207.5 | 2.72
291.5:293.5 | 3.74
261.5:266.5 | 3.34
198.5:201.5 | 2.96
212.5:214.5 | 2.65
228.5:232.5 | 3.28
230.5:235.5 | 3.39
